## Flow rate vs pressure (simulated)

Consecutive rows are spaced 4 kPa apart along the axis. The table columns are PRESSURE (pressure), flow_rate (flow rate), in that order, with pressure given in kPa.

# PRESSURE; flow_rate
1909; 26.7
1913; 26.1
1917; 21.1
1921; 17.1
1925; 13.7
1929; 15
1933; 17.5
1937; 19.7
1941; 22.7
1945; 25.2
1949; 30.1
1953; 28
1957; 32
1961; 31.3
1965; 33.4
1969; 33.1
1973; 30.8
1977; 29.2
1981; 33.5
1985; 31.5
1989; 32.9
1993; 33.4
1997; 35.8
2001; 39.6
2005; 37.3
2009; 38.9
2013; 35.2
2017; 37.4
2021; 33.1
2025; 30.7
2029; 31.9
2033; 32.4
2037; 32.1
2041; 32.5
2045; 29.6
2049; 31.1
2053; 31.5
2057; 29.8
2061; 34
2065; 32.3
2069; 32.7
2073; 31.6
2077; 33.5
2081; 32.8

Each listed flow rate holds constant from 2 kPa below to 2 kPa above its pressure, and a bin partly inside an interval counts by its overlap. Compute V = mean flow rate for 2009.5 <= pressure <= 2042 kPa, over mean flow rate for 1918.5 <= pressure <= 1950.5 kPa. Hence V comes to 1.67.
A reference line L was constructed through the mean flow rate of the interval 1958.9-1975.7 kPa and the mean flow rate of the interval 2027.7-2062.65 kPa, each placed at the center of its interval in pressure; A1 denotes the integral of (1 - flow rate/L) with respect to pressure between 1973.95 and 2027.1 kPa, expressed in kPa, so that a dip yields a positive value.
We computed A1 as -4.3 kPa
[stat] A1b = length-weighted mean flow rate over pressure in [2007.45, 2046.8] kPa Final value 33.3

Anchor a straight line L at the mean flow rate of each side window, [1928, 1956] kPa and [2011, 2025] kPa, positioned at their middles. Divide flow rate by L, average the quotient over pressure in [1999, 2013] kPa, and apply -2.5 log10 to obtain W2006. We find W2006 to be -0.16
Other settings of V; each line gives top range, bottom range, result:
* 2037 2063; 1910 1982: 1.24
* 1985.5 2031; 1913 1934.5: 1.97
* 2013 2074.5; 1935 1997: 1.08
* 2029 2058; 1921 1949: 1.60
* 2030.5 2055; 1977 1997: 0.96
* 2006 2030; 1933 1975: 1.24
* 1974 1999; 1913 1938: 1.82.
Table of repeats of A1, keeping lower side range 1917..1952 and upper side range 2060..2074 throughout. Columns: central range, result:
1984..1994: -2.83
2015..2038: -3.28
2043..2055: 0.09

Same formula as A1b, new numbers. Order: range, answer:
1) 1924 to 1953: 21.3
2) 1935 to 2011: 31.5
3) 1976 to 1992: 32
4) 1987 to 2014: 36.2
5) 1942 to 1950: 26.7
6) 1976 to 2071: 33.3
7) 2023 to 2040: 31.8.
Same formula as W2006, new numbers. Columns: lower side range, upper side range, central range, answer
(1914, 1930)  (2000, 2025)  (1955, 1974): -0.22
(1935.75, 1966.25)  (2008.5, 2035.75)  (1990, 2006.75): -0.14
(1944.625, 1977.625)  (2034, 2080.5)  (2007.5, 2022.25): -0.16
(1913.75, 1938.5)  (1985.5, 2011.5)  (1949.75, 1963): -0.20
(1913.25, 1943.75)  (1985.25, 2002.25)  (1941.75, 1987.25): -0.12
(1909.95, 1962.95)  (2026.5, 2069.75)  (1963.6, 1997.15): -0.22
